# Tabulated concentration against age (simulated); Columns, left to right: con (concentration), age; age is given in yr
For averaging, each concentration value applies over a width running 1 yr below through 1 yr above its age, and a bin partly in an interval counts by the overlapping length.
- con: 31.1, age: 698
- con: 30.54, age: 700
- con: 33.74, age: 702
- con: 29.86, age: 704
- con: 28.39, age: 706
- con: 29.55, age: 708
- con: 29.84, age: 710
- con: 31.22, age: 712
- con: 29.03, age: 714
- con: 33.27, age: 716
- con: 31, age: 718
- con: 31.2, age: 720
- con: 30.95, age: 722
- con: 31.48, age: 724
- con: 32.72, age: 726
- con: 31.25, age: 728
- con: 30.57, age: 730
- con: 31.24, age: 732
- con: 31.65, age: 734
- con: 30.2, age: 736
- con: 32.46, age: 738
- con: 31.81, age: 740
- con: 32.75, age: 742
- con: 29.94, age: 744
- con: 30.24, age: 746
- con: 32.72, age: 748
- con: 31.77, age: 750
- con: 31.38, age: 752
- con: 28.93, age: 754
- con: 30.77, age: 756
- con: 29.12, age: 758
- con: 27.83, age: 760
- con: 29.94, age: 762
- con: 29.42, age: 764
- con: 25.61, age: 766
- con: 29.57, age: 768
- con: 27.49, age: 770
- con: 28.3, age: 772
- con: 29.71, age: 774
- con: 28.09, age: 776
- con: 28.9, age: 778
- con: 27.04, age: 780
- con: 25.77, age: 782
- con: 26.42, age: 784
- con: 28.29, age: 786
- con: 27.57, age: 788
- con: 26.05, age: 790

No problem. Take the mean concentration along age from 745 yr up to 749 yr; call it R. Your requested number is 31.5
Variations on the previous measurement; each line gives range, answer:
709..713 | 30.5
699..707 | 30.6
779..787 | 26.9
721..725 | 31.2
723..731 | 31.5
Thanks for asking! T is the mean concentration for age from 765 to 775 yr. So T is 28.1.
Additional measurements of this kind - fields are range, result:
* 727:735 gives 31.2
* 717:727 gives 31.5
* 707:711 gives 29.7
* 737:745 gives 31.7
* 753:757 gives 29.9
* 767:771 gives 28.5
